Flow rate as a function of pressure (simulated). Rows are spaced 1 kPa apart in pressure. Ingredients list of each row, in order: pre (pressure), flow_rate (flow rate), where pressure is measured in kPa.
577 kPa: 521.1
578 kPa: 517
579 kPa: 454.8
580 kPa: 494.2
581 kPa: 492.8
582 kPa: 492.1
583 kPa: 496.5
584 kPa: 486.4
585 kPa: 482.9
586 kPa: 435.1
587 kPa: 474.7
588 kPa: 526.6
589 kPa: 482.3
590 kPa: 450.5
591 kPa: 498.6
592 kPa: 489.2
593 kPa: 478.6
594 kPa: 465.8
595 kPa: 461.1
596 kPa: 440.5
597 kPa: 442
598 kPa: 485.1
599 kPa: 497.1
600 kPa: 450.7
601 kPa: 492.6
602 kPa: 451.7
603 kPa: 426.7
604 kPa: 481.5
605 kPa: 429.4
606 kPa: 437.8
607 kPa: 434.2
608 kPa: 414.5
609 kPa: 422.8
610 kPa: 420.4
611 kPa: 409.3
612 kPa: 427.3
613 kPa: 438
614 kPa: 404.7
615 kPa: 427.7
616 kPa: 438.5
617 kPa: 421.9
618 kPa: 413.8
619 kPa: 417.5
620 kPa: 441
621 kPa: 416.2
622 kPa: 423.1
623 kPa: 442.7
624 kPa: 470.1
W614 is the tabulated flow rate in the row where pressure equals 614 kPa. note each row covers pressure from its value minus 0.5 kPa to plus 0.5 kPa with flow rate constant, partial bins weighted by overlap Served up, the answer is 404.7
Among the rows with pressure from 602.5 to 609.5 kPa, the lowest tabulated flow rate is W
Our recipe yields 414.5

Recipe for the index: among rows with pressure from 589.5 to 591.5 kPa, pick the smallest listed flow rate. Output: 450.5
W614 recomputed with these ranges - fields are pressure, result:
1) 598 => 485.1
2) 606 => 437.8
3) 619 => 417.5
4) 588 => 526.6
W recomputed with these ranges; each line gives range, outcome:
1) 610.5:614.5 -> 404.7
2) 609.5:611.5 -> 409.3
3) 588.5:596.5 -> 440.5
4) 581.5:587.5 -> 435.1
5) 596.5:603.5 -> 426.7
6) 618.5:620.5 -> 417.5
